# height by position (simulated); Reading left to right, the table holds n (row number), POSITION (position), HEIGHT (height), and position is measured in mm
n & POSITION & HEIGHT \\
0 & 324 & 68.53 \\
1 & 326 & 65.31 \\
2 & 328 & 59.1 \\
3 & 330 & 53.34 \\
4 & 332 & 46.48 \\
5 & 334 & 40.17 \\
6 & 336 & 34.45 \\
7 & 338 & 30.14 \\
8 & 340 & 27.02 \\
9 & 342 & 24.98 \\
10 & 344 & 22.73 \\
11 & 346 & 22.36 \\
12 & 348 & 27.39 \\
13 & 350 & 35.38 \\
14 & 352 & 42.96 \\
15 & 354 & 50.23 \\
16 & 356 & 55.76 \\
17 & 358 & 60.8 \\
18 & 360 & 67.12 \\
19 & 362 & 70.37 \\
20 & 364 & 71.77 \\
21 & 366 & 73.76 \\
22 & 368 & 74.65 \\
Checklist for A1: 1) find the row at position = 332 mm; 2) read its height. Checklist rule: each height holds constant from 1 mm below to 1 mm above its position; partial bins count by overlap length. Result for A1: 46.48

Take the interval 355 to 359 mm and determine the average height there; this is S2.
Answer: 58.3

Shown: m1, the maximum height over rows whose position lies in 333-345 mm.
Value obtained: 40.17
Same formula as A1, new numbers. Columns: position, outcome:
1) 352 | 42.96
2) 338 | 30.14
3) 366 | 73.76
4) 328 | 59.1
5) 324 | 68.53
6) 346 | 22.36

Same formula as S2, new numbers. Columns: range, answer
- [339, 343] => 26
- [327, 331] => 56.2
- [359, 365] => 69.8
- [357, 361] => 64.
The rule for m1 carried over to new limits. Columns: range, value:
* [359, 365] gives 71.77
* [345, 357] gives 55.76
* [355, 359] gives 60.8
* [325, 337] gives 65.31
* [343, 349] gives 27.39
